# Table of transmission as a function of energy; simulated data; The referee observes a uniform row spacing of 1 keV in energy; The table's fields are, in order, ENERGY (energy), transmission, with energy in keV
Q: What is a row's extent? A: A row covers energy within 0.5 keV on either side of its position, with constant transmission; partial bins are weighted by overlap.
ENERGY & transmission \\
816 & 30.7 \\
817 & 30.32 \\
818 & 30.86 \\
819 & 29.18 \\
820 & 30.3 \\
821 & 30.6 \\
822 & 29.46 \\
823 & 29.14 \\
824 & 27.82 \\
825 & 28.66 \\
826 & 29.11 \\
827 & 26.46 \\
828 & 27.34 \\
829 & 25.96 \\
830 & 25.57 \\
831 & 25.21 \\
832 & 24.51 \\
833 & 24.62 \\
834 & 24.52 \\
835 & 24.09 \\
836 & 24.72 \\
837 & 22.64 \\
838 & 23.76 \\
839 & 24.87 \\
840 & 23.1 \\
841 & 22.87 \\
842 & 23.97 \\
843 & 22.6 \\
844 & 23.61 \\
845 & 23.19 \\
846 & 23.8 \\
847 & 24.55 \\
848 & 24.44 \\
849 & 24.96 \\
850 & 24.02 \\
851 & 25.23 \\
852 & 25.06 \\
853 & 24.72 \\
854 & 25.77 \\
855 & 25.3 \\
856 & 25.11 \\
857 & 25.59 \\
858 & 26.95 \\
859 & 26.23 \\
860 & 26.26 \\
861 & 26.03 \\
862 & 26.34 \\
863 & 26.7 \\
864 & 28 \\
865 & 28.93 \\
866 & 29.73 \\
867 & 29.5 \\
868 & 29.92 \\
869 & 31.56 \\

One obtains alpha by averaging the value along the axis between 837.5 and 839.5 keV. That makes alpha 24.3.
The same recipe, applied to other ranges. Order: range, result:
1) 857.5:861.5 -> 26.4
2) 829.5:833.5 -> 25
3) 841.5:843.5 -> 23.3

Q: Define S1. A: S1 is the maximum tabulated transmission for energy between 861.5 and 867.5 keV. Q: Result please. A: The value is 29.73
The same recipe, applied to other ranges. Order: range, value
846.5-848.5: 24.55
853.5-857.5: 25.77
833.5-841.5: 24.87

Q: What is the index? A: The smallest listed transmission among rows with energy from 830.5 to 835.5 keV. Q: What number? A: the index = 24.09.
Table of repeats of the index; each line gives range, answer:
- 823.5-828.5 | 26.46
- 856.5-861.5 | 25.59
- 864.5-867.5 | 28.93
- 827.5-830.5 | 25.57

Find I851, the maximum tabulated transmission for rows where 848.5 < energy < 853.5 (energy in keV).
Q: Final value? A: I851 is 25.23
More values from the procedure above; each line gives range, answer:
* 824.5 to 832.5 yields 29.11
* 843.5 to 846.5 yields 23.8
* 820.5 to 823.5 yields 30.6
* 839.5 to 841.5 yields 23.1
